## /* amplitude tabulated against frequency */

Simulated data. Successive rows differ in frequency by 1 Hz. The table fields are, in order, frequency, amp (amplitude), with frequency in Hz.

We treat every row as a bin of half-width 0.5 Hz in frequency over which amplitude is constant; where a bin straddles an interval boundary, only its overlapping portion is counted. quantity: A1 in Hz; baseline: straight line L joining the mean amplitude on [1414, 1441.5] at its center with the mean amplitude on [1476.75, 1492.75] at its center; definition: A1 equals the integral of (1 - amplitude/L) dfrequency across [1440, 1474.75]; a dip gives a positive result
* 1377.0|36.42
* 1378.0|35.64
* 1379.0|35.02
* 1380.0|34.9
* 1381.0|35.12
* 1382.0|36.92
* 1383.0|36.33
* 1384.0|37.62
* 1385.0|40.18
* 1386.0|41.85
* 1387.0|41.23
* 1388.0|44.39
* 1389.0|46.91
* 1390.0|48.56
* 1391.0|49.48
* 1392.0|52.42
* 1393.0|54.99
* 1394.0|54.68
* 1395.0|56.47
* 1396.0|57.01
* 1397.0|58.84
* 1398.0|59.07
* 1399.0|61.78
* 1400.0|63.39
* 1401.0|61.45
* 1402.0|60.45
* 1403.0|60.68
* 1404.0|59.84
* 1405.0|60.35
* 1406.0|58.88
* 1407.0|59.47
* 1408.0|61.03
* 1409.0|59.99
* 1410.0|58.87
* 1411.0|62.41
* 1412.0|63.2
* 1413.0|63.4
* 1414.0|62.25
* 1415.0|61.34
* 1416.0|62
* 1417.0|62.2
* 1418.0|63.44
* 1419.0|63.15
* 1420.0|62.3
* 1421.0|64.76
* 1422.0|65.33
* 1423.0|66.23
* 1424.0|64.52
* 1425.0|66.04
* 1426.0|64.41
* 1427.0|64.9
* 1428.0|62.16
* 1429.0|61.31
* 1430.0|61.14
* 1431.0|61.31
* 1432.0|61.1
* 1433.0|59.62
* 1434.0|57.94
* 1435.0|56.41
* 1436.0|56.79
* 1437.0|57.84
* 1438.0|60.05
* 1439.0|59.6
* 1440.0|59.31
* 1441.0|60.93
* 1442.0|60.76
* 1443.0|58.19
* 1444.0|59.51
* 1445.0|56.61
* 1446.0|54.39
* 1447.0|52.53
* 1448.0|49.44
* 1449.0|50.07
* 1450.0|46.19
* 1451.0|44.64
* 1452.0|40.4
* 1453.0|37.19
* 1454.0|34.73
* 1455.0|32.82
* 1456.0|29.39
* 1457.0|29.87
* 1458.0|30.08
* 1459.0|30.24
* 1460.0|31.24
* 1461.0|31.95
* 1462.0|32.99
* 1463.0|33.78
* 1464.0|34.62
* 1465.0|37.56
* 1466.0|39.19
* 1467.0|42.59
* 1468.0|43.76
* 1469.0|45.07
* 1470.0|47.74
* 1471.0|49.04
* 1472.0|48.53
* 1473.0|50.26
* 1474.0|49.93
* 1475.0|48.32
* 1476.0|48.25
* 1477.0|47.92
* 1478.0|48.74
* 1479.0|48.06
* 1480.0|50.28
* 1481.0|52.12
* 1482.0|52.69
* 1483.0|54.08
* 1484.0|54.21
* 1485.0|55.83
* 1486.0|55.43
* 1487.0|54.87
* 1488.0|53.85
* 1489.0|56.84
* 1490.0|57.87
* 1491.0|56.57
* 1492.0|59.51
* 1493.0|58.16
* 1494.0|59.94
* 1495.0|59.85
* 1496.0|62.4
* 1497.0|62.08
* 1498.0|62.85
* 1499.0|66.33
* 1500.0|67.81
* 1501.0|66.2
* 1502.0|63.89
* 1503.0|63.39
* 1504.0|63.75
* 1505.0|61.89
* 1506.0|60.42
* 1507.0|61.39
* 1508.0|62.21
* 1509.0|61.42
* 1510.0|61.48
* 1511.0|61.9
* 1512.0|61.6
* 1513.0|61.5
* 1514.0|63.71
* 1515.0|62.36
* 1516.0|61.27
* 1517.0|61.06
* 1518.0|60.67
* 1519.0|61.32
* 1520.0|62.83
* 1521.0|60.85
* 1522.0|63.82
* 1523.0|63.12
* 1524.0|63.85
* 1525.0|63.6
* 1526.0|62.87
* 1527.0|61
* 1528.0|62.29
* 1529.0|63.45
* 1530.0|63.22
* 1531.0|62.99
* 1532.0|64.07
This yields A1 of 8.45 Hz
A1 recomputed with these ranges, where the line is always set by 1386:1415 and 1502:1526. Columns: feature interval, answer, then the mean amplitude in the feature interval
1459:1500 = 7.16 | 50.1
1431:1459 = 4.22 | 50.1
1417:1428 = -1.19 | 64.3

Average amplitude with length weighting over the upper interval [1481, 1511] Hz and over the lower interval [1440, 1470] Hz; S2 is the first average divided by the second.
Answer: 1.4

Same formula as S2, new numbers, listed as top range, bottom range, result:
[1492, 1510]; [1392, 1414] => 1.05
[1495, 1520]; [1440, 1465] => 1.46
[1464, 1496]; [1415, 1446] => 0.83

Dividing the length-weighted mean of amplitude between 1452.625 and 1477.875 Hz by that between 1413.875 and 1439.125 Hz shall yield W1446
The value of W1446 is 0.6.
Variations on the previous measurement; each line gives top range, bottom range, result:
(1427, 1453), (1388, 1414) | 0.97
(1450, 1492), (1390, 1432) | 0.74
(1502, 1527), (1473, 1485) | 1.23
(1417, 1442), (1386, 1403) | 1.14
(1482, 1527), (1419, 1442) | 0.99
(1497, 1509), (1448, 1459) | 1.68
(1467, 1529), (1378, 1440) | 1.03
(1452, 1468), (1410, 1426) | 0.54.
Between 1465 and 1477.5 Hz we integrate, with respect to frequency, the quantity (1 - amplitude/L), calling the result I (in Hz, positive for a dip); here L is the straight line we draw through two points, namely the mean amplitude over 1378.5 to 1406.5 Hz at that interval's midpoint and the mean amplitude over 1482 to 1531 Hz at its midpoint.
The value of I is 2.5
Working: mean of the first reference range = 50.3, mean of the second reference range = 61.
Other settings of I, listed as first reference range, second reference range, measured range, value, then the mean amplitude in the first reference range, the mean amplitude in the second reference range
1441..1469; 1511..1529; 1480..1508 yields -2.6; 42.1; 62.2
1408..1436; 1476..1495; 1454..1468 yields 5.7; 62.2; 54.3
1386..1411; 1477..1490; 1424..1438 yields -1.5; 56.1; 53.1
